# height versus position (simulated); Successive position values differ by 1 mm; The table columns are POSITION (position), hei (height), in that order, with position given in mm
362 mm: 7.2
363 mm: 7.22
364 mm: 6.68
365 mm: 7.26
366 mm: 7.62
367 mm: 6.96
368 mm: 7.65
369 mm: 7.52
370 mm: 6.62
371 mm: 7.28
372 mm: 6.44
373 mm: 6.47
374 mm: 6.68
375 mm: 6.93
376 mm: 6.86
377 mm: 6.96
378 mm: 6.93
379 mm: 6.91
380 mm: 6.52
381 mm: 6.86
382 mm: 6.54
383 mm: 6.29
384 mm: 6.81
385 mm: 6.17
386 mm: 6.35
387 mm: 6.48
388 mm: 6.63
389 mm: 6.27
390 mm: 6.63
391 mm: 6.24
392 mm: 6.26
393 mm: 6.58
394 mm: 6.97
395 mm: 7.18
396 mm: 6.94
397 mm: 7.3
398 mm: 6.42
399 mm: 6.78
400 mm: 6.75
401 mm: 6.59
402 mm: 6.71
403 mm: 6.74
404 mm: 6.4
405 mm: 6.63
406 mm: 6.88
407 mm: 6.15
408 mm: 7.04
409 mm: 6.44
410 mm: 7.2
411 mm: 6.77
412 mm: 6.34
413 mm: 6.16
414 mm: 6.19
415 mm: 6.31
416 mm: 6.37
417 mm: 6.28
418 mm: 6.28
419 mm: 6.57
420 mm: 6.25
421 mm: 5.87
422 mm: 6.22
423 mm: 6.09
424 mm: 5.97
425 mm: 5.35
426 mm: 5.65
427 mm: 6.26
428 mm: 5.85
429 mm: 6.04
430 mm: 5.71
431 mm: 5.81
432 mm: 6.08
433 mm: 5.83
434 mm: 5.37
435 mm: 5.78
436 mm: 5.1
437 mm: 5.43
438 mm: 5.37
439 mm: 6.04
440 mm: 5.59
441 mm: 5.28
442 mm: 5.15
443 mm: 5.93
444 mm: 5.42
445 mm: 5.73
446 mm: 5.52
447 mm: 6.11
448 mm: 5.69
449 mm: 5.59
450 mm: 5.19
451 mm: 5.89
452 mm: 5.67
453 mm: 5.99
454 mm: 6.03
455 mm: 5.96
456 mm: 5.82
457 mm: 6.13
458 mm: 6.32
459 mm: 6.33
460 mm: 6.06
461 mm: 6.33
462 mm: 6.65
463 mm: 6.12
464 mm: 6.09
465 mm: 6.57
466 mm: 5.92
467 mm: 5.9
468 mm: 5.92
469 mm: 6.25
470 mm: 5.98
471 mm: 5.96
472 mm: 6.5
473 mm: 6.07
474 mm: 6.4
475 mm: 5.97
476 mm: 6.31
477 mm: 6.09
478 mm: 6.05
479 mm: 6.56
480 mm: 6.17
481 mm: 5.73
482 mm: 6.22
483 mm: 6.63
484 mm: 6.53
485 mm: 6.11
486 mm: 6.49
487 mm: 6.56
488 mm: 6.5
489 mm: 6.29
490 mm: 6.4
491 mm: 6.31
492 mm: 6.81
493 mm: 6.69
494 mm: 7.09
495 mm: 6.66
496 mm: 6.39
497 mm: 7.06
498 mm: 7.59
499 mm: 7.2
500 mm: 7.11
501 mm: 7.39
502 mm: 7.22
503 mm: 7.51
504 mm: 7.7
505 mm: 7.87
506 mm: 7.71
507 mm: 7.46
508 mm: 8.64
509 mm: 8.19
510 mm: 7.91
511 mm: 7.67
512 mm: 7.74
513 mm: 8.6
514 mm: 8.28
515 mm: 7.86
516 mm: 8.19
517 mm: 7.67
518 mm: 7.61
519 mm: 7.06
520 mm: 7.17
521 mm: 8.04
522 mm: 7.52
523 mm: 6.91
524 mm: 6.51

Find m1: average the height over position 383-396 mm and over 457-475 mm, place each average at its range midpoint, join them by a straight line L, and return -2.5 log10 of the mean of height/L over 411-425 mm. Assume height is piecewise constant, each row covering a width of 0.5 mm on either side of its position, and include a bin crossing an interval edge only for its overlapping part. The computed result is 0.036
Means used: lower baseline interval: 6.55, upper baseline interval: 6.19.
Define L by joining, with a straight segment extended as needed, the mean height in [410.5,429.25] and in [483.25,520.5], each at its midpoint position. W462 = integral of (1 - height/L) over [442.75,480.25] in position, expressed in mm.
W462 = 3.8 mm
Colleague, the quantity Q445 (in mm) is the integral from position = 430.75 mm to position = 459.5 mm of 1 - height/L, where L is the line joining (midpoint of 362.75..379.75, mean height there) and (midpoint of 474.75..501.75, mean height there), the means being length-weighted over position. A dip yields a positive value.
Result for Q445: 4.2 mm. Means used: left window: 6.99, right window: 6.56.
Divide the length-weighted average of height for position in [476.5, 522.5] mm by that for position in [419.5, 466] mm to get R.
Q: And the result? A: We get 1.22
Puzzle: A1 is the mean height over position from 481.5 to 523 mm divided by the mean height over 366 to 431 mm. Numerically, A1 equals 1.11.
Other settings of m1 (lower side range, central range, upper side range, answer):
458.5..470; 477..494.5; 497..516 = 0.09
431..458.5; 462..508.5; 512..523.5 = 0.03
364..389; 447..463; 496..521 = 0.22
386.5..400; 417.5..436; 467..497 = 0.11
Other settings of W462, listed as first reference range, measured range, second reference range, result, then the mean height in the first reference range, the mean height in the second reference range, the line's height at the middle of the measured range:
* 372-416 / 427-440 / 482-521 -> 2.2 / 6.63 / 7.26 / 6.86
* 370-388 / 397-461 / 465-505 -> 5.3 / 6.67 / 6.54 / 6.61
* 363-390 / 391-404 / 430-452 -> -0.6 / 6.8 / 5.62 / 6.42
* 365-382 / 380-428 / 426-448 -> -1.0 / 6.95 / 5.69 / 6.34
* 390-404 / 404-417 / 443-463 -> 0.0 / 6.71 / 5.92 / 6.52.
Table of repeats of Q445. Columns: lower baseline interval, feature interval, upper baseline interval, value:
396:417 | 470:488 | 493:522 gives 2.6 mm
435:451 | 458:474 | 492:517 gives 0.3 mm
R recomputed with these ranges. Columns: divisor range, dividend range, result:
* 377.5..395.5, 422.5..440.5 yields 0.87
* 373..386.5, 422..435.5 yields 0.88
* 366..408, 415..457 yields 0.86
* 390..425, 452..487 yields 0.95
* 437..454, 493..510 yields 1.31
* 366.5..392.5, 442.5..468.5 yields 0.89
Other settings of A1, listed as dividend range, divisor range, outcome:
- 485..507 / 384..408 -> 1.05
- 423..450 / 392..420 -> 0.86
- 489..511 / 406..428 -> 1.16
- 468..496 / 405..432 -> 1.02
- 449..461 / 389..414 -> 0.89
